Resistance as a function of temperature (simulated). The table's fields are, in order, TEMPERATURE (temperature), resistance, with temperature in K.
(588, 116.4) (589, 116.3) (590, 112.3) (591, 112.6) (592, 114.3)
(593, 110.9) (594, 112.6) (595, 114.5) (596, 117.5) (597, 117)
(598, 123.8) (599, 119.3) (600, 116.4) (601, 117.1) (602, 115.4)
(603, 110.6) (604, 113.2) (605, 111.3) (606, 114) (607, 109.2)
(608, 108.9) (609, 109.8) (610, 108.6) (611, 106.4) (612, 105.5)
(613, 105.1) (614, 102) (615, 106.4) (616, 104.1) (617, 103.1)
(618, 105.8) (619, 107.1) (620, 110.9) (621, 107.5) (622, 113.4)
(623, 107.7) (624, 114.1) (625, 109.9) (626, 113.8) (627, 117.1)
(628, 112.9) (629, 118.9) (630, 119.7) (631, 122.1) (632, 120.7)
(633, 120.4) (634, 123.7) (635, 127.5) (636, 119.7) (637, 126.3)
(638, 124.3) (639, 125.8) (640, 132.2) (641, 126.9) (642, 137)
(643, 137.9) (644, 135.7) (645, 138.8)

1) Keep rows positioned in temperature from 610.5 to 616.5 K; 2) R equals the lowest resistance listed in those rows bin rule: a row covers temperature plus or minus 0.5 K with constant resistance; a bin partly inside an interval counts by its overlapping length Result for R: 102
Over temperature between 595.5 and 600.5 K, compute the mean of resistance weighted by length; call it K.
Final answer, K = 119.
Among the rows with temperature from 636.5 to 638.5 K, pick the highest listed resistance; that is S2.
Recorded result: 126.3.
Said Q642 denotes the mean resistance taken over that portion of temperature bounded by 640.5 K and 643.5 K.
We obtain 134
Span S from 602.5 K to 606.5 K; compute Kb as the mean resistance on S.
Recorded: 112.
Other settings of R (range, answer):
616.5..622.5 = 103.1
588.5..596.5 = 110.9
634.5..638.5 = 119.7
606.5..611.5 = 106.4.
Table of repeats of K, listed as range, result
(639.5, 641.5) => 130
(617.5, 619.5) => 106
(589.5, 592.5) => 113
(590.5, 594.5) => 113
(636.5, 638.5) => 125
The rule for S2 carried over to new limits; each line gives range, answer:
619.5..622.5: 113.4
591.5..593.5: 114.3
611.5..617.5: 106.4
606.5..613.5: 109.8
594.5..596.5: 117.5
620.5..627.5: 117.1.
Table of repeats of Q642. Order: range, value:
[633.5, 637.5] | 124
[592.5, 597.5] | 114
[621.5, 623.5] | 111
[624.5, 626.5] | 112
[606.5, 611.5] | 109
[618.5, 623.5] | 109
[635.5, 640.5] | 126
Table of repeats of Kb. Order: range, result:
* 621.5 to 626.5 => 112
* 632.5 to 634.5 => 122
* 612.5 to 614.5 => 104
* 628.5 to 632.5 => 120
